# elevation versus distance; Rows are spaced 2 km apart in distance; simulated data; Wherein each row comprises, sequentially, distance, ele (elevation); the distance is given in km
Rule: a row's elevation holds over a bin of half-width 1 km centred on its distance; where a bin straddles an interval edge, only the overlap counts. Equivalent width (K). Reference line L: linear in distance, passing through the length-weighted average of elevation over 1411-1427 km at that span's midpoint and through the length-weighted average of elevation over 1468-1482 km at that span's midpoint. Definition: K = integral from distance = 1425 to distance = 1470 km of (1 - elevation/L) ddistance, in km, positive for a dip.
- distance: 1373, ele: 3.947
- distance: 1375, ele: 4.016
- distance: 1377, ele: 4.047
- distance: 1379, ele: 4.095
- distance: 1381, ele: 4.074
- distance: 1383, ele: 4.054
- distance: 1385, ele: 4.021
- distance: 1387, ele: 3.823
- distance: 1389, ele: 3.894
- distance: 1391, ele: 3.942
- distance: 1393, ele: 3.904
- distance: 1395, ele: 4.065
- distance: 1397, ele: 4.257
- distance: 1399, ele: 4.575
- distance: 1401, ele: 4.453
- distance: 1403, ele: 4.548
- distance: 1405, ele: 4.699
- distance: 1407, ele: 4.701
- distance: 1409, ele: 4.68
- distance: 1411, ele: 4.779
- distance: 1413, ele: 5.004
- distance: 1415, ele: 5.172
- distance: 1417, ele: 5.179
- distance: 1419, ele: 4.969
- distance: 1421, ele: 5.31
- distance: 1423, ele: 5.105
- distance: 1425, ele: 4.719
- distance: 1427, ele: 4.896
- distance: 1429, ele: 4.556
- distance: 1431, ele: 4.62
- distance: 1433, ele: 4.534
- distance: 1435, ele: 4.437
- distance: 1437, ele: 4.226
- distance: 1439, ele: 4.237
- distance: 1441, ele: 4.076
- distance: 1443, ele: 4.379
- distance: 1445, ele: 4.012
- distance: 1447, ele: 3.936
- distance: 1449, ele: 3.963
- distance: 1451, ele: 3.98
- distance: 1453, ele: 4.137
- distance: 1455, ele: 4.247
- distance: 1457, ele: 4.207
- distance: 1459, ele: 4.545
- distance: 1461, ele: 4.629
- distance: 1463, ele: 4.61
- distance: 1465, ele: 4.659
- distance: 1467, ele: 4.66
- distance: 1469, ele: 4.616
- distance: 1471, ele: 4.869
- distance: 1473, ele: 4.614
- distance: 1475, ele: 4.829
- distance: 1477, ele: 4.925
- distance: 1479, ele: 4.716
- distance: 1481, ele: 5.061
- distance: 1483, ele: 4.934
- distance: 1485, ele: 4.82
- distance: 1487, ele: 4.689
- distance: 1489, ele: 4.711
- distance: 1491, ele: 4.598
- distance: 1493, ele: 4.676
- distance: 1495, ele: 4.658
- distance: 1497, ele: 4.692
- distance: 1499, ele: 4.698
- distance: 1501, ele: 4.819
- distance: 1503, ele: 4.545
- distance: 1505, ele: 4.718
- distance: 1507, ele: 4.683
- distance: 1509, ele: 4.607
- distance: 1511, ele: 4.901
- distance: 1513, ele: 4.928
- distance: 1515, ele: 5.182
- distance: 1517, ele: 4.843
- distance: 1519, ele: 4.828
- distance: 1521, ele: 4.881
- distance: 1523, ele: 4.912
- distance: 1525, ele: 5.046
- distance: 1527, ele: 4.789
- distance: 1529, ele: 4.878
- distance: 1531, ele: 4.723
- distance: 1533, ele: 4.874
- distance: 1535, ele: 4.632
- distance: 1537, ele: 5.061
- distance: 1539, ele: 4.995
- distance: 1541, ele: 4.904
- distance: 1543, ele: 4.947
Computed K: 4.9 km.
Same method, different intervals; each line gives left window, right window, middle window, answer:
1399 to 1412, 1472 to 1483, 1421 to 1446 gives 1.1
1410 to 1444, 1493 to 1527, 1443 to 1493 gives 2.3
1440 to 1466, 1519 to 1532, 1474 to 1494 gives -1.2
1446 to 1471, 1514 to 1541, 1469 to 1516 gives -1.5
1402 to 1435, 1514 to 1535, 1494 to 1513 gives 0.6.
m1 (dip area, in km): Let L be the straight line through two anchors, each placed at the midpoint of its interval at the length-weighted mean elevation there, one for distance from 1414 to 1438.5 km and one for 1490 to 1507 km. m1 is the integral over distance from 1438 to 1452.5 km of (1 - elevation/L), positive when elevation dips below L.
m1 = 2.1 km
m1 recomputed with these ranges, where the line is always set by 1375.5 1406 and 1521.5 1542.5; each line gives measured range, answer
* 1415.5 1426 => -1.8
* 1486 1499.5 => 0.0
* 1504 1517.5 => -0.2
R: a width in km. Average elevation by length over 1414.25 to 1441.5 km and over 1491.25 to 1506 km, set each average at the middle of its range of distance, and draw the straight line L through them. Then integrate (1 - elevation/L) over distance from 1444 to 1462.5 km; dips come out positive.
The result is 2.0 km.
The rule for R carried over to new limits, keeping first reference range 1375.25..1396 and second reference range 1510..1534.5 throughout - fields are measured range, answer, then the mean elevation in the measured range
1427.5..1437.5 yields -0.5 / 4.51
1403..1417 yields -2.3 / 4.84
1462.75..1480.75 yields -0.7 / 4.74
